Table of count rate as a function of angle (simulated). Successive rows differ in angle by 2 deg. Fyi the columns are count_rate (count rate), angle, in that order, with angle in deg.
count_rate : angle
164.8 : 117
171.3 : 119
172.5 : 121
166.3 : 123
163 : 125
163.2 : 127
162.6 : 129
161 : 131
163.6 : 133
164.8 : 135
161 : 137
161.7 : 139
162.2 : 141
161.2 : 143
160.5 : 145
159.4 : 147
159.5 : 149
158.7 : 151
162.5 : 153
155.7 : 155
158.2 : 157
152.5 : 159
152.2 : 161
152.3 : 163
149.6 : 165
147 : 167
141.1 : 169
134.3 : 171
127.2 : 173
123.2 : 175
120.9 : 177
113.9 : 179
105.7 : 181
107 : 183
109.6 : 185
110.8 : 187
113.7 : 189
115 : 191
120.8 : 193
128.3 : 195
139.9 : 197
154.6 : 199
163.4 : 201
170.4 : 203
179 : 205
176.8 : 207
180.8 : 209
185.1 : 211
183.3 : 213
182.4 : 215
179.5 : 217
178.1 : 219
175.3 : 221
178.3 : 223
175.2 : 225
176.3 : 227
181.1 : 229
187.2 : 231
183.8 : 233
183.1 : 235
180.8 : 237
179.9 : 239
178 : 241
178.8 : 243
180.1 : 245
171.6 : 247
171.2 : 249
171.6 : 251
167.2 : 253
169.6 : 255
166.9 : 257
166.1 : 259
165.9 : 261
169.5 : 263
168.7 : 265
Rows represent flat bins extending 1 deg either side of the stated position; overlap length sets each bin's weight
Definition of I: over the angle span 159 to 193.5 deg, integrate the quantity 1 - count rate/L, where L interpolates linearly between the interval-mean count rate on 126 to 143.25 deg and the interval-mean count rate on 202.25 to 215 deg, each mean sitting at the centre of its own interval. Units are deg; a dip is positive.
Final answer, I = 9.00 deg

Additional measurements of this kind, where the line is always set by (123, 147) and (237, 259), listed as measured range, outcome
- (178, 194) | 5.3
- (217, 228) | -0.4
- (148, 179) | 3.7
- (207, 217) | -0.7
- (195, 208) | 0.6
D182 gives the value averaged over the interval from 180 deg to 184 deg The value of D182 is 106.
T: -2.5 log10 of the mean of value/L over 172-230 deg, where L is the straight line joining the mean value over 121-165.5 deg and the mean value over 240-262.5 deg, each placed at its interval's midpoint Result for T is 0.11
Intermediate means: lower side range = 160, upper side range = 172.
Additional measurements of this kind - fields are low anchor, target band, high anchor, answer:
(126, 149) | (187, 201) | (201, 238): 0.32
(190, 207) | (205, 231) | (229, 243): -0.09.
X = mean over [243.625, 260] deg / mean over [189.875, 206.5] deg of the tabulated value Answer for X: 1.2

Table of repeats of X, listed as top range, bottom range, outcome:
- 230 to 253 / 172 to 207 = 1.36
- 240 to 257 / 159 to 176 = 1.22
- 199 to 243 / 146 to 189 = 1.30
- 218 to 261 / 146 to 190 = 1.28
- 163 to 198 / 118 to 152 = 0.77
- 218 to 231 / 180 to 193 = 1.60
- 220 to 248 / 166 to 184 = 1.44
